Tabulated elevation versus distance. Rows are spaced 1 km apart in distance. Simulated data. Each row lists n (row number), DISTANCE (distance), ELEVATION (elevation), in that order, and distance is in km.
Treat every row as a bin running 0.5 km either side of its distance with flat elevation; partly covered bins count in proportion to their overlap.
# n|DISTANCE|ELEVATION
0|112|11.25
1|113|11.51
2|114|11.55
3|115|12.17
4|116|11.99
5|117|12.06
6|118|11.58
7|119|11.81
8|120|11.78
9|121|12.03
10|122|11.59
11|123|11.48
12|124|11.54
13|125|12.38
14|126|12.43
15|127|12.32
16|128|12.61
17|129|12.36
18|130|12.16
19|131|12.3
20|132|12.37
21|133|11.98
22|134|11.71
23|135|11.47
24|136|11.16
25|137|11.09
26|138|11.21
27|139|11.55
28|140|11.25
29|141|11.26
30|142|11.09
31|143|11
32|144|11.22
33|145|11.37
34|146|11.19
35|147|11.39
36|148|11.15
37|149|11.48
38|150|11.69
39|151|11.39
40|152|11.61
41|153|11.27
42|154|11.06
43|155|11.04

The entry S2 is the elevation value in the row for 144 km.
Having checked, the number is 11.22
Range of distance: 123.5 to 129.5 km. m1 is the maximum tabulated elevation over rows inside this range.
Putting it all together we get 12.61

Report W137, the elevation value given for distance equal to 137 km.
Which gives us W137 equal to 11.09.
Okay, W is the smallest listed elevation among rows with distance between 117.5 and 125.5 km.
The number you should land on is 11.48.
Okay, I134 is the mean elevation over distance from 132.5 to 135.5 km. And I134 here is 11.7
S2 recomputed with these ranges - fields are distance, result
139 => 11.55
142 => 11.09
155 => 11.04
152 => 11.61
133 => 11.98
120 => 11.78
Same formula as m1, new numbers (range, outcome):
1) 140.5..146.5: 11.37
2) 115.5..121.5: 12.06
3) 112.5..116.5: 12.17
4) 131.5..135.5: 12.37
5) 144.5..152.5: 11.69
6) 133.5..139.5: 11.71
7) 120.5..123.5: 12.03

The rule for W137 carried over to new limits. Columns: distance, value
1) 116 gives 11.99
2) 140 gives 11.25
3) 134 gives 11.71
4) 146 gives 11.19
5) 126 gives 12.43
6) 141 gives 11.26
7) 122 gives 11.59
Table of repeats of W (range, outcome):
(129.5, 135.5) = 11.47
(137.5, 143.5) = 11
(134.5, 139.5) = 11.09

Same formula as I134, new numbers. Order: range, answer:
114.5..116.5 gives 12.1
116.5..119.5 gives 11.8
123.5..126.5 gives 12.1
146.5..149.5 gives 11.3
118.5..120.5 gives 11.8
